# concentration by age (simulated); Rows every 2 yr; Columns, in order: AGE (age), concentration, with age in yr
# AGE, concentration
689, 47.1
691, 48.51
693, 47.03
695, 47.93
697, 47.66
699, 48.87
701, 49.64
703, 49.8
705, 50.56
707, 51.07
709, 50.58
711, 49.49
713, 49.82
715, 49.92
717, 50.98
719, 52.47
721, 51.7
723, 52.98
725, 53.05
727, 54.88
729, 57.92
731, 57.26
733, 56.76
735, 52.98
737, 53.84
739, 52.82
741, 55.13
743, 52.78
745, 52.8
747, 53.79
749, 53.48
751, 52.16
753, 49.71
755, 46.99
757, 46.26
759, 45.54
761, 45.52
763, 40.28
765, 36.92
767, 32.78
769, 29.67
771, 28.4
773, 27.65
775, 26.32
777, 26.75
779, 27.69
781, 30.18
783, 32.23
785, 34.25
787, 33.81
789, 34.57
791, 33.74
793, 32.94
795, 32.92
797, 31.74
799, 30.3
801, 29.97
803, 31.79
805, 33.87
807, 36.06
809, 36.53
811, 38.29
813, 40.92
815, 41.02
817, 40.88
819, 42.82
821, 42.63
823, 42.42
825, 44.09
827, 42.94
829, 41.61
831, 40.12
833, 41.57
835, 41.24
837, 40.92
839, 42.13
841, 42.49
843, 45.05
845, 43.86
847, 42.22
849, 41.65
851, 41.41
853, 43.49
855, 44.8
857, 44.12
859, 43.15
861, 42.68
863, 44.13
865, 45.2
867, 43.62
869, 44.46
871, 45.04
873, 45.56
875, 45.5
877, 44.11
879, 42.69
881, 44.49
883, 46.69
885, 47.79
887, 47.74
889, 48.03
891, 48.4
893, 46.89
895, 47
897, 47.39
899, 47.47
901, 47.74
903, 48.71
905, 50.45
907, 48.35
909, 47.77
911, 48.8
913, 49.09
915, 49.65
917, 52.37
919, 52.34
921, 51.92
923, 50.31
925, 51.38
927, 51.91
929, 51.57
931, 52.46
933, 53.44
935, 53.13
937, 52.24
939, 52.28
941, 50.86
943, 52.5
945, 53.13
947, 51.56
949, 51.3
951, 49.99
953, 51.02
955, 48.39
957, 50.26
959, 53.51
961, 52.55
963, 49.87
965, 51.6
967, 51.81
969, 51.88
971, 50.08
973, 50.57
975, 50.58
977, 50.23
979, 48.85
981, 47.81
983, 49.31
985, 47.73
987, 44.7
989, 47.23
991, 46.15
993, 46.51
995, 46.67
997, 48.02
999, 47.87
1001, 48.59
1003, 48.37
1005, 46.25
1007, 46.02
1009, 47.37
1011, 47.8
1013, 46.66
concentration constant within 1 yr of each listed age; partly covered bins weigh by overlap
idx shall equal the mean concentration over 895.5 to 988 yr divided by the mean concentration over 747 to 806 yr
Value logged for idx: 1.40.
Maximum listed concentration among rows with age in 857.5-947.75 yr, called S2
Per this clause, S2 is 53.44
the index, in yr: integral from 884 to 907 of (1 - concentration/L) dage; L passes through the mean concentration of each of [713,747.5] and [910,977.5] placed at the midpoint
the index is 1.70 yr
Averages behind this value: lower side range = 53.5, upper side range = 51.3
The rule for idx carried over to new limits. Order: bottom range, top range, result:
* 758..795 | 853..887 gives 1.34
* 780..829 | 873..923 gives 1.32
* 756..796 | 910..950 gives 1.52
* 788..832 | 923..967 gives 1.38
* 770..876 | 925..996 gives 1.31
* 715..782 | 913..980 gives 1.12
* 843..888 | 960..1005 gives 1.10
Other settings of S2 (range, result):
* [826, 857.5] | 45.05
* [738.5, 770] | 55.13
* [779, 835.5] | 44.09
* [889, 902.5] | 48.4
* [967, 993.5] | 51.88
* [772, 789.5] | 34.57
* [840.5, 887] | 47.79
